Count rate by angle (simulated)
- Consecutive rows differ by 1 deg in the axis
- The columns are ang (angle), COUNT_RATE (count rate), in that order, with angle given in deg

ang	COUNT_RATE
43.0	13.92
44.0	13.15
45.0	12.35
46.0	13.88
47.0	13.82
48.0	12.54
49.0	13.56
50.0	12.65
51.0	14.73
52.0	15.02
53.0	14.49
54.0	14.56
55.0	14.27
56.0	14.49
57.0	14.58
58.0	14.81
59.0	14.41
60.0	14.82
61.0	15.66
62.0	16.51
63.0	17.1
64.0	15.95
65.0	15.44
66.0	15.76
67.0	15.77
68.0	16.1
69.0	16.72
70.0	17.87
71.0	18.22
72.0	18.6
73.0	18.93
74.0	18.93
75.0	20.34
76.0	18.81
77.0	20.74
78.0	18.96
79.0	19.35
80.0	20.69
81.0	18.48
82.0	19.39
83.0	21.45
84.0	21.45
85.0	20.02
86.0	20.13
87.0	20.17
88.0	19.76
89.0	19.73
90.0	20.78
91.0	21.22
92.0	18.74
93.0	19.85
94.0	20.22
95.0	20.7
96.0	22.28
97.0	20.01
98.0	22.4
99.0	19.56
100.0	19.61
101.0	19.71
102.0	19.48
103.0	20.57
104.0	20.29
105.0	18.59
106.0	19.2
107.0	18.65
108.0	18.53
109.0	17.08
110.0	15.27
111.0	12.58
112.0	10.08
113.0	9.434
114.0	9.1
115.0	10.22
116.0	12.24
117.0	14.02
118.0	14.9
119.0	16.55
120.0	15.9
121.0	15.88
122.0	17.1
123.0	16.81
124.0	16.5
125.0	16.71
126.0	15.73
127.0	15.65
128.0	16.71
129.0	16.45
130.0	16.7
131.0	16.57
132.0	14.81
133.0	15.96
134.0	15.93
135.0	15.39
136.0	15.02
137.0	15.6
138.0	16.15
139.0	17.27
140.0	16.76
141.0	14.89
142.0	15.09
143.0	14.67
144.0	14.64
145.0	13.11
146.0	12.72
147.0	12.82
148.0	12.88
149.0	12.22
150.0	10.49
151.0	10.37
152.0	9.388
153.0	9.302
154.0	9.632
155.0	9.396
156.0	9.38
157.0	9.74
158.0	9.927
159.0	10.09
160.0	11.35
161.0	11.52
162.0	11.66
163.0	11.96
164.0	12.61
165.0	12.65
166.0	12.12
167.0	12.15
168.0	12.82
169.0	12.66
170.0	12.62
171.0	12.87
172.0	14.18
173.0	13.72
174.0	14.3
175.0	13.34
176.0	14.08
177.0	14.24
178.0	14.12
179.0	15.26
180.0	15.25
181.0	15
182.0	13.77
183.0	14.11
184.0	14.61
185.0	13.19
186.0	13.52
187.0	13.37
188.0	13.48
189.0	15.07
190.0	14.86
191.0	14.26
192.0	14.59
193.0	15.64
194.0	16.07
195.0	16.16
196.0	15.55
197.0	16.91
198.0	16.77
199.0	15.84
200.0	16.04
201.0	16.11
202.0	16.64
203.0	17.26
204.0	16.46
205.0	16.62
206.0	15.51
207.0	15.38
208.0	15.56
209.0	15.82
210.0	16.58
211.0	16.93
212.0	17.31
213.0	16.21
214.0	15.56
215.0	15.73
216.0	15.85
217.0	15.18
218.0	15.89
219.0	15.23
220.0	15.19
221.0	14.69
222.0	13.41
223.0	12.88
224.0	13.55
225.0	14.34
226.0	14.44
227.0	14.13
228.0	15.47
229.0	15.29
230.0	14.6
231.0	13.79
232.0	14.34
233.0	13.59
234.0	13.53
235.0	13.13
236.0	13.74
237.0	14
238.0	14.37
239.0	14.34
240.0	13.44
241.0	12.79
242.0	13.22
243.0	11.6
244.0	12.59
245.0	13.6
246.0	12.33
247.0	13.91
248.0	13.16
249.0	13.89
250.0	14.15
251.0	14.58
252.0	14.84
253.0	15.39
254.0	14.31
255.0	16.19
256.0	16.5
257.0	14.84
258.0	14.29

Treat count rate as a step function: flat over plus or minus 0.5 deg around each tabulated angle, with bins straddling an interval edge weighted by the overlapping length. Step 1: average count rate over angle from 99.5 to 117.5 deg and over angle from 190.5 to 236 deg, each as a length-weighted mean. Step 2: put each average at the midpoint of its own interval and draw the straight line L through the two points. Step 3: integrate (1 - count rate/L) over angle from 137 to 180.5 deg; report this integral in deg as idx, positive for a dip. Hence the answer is 7.9 deg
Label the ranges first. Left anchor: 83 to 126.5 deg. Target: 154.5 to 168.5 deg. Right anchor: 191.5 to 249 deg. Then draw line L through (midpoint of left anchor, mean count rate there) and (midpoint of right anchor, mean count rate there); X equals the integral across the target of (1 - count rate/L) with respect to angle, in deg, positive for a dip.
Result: 4.3 deg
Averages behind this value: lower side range 17.7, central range 11.2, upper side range 14.9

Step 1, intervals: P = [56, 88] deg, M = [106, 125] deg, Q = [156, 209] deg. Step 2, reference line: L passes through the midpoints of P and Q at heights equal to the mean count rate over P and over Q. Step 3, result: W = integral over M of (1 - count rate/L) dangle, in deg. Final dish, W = 2.0 deg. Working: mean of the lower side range 17.9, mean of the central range 14.7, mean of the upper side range 14.1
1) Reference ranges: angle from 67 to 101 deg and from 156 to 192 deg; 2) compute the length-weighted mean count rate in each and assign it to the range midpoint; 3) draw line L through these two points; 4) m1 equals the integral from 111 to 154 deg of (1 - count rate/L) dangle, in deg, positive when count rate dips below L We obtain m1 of 5.16 deg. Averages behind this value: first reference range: 19.6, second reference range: 13.1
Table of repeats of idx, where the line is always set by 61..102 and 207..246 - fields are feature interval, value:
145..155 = 3.4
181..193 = 1.2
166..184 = 2.6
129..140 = 0.9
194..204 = -0.6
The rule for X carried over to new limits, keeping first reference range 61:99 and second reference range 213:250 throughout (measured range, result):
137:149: 1.7 deg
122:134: 0.9 deg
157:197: 5.8 deg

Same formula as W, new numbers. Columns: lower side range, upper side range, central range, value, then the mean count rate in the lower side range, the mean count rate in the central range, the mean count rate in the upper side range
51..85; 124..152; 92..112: -3.6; 17.2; 18.9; 14.8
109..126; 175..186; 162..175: 1.3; 14.1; 12.9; 14.3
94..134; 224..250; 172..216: -1.6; 16.7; 15.3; 13.7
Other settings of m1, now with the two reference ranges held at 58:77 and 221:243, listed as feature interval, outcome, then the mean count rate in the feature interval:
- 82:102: -4.58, 20.4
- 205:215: -1.25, 16.1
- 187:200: -0.67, 15.4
